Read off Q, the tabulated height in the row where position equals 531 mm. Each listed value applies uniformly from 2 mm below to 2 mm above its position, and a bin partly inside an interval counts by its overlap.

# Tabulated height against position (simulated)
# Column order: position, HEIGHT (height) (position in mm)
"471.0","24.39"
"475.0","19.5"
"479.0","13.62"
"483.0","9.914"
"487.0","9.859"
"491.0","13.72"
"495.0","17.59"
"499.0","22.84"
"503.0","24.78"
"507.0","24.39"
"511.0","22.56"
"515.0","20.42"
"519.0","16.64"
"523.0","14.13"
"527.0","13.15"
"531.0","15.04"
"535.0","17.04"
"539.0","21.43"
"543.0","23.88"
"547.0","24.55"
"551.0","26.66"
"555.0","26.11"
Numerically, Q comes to 15.04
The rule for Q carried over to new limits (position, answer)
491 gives 13.72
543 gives 23.88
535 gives 17.04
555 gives 26.11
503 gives 24.78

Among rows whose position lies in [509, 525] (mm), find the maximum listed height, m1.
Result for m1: 22.56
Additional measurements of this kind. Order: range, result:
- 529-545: 23.88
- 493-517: 24.78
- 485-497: 17.59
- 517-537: 17.04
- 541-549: 24.55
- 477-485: 13.62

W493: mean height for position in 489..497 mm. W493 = 15.7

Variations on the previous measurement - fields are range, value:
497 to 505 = 23.8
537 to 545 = 22.7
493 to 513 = 22.4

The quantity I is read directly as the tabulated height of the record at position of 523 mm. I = 14.13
